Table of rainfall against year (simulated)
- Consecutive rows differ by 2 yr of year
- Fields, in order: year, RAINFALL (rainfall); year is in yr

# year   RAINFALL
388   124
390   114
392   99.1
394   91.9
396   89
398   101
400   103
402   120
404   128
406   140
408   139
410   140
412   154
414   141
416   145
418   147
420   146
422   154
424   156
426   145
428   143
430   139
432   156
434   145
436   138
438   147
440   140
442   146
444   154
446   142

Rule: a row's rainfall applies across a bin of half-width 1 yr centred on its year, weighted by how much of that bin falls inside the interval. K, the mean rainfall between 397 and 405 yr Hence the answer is 113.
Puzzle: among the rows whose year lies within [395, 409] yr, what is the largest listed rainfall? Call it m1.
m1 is 140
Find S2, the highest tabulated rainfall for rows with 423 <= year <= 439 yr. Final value 156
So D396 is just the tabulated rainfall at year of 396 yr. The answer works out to 89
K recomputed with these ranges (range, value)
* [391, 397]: 93.3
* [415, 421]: 146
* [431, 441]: 145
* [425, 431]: 142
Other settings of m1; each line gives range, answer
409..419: 154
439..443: 146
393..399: 101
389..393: 114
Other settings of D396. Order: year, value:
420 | 146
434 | 145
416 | 145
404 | 128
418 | 147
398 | 101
